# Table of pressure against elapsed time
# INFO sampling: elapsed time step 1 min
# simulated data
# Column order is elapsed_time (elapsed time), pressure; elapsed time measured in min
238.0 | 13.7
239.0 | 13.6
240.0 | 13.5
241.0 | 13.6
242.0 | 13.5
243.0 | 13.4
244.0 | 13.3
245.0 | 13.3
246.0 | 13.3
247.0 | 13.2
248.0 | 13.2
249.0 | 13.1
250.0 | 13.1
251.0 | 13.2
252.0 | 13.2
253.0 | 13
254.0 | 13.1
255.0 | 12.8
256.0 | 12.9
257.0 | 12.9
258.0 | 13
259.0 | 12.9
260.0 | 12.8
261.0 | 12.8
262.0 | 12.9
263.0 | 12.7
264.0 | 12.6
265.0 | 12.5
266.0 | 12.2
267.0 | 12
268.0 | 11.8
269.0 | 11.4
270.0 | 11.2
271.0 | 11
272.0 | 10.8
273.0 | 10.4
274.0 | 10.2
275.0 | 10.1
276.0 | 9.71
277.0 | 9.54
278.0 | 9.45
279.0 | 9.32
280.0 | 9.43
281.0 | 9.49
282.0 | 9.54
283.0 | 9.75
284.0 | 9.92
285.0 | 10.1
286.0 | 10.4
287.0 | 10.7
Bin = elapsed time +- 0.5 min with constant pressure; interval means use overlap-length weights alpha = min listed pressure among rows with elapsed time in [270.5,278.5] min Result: 9.45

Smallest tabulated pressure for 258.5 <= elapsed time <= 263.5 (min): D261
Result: 12.7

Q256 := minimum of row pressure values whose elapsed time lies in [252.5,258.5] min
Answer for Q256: 12.8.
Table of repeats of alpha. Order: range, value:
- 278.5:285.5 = 9.32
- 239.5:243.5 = 13.4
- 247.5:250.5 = 13.1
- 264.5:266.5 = 12.2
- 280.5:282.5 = 9.49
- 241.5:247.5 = 13.2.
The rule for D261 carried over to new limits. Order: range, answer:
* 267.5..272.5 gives 10.8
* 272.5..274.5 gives 10.2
